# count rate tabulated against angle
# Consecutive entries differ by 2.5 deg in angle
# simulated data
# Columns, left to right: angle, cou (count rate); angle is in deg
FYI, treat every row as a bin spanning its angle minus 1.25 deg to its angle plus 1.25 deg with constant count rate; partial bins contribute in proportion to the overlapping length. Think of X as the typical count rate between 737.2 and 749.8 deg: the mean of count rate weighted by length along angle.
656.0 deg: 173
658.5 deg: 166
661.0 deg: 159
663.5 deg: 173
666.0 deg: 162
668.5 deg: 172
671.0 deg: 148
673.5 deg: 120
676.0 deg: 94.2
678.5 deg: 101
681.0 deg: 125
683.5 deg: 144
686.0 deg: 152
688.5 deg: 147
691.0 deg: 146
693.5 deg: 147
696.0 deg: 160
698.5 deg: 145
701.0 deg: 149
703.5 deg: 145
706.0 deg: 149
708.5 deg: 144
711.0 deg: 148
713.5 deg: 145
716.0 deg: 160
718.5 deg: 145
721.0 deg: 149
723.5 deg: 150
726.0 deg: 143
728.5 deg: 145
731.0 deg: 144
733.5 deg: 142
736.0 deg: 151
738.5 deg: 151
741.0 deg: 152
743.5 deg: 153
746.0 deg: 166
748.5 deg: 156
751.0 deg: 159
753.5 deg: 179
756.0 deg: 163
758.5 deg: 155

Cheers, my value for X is 156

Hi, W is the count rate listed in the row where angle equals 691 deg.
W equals 146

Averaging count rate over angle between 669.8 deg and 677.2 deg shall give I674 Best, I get 121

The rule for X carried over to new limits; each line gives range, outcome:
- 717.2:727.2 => 147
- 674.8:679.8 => 97.9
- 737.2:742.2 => 151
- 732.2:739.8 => 148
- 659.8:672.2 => 163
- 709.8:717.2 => 151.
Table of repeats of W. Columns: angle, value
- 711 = 148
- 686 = 152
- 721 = 149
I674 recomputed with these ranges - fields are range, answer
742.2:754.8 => 163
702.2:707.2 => 147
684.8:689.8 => 149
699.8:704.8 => 147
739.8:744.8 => 153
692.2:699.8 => 151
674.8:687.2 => 123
